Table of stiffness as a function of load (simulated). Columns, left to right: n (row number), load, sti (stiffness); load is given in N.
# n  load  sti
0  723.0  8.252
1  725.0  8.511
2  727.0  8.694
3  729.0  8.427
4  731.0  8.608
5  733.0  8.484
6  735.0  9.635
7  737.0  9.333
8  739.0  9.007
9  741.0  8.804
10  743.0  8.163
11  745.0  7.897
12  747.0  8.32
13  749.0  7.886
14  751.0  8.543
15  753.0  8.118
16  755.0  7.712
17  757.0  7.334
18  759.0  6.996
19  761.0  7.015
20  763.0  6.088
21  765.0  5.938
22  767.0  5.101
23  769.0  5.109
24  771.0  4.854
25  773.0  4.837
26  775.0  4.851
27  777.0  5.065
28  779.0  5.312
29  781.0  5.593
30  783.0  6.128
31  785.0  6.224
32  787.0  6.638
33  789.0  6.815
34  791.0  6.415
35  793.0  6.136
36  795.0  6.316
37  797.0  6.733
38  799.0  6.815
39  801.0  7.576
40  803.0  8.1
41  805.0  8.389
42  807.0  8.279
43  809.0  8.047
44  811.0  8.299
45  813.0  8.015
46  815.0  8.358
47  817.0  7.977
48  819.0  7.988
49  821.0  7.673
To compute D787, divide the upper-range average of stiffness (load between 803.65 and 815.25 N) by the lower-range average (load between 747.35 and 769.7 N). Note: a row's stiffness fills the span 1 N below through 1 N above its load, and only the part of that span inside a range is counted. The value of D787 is 1.2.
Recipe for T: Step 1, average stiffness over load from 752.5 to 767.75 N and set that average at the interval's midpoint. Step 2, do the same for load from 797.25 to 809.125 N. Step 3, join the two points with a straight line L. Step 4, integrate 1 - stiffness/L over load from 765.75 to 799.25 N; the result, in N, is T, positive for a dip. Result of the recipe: 6.9 N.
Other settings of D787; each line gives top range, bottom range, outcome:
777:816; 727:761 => 0.84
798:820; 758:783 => 1.43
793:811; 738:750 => 0.90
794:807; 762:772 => 1.36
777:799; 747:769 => 0.88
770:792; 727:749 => 0.66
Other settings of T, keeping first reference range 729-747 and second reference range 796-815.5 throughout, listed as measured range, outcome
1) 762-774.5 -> 4.5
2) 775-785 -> 3.2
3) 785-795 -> 2.0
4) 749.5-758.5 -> 0.7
